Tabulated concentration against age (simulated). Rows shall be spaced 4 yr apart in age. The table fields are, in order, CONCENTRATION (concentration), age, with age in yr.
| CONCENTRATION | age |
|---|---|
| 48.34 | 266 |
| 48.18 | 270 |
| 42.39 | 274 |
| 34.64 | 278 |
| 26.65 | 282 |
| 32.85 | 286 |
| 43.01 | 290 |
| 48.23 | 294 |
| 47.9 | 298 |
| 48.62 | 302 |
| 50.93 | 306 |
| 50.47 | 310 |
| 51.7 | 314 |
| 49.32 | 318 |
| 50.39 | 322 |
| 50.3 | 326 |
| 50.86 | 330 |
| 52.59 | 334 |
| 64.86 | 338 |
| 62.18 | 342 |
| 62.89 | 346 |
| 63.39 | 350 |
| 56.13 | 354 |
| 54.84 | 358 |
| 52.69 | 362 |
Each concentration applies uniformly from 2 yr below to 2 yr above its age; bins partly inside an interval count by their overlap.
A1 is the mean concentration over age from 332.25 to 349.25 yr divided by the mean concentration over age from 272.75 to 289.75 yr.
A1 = 1.76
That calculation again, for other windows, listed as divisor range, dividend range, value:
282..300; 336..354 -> 1.52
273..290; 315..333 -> 1.45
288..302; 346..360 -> 1.26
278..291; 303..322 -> 1.50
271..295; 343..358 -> 1.58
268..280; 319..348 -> 1.34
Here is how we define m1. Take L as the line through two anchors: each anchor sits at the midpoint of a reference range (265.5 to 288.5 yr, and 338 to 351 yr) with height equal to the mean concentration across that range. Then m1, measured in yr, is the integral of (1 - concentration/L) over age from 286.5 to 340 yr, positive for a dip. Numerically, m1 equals 1.3 yr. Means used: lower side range 38.3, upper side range 63.1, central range 50.2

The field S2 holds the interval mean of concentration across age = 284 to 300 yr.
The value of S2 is 43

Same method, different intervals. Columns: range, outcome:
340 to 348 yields 62.5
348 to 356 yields 59.8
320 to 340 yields 53.8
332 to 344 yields 59.9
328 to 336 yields 51.7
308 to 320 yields 50.5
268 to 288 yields 36.9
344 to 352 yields 63.1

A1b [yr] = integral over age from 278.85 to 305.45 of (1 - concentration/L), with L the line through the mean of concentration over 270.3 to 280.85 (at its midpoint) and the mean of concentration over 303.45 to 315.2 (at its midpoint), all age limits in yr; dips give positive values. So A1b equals 2.2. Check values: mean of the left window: 39.1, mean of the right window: 50.9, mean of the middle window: 41.5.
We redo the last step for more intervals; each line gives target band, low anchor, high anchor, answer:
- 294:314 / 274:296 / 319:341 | -2.3 yr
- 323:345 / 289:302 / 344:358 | 0.0 yr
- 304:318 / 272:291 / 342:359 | -1.5 yr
